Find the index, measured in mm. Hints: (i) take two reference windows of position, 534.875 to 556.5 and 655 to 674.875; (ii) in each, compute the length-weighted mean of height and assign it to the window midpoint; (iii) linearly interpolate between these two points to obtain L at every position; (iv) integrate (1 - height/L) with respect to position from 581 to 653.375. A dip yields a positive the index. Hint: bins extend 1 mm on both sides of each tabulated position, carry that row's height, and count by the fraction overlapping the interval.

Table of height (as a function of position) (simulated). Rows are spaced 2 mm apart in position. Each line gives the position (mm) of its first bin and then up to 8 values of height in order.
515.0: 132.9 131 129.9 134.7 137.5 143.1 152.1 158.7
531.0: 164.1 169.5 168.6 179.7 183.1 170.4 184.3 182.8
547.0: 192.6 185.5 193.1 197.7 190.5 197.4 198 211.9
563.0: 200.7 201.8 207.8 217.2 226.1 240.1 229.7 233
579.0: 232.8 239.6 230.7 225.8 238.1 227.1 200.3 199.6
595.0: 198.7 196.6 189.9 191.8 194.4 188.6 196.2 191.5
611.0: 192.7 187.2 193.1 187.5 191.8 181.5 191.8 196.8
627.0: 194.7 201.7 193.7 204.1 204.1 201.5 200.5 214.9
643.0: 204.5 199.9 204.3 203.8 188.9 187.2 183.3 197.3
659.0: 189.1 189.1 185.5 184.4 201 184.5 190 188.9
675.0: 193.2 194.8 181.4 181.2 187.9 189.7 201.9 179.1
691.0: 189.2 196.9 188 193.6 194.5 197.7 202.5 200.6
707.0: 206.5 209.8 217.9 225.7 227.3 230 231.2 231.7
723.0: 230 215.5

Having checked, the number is -4.8 mm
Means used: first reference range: 185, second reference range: 190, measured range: 201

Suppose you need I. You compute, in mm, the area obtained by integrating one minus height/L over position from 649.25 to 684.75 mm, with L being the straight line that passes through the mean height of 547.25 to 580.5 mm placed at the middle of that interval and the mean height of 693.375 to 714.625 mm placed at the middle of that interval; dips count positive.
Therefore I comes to 2.9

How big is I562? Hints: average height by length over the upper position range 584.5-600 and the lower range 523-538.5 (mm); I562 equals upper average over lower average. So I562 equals 1.30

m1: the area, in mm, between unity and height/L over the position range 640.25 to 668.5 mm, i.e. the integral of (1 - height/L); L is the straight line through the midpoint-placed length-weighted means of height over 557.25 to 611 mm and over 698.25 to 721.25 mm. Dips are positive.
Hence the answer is 2.4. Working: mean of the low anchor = 211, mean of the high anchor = 214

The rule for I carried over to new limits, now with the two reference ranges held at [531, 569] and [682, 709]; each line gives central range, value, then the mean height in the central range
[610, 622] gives 0.20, 189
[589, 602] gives -0.48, 199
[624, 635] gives -0.35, 199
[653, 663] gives 0.24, 189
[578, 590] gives -2.60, 232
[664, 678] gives 0.23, 191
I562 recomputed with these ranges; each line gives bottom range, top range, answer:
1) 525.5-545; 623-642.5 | 1.18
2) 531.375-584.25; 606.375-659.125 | 0.97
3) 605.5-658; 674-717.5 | 1.02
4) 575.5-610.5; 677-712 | 0.93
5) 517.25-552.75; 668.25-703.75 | 1.15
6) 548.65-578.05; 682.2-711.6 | 0.94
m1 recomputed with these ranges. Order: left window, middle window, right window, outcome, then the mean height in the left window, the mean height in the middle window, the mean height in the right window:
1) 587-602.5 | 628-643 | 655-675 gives -0.6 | 203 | 203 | 190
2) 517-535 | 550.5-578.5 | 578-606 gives -3.9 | 149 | 211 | 211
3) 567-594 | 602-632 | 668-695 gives 2.8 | 225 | 192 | 189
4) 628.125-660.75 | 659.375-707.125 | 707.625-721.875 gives 4.8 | 198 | 191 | 224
